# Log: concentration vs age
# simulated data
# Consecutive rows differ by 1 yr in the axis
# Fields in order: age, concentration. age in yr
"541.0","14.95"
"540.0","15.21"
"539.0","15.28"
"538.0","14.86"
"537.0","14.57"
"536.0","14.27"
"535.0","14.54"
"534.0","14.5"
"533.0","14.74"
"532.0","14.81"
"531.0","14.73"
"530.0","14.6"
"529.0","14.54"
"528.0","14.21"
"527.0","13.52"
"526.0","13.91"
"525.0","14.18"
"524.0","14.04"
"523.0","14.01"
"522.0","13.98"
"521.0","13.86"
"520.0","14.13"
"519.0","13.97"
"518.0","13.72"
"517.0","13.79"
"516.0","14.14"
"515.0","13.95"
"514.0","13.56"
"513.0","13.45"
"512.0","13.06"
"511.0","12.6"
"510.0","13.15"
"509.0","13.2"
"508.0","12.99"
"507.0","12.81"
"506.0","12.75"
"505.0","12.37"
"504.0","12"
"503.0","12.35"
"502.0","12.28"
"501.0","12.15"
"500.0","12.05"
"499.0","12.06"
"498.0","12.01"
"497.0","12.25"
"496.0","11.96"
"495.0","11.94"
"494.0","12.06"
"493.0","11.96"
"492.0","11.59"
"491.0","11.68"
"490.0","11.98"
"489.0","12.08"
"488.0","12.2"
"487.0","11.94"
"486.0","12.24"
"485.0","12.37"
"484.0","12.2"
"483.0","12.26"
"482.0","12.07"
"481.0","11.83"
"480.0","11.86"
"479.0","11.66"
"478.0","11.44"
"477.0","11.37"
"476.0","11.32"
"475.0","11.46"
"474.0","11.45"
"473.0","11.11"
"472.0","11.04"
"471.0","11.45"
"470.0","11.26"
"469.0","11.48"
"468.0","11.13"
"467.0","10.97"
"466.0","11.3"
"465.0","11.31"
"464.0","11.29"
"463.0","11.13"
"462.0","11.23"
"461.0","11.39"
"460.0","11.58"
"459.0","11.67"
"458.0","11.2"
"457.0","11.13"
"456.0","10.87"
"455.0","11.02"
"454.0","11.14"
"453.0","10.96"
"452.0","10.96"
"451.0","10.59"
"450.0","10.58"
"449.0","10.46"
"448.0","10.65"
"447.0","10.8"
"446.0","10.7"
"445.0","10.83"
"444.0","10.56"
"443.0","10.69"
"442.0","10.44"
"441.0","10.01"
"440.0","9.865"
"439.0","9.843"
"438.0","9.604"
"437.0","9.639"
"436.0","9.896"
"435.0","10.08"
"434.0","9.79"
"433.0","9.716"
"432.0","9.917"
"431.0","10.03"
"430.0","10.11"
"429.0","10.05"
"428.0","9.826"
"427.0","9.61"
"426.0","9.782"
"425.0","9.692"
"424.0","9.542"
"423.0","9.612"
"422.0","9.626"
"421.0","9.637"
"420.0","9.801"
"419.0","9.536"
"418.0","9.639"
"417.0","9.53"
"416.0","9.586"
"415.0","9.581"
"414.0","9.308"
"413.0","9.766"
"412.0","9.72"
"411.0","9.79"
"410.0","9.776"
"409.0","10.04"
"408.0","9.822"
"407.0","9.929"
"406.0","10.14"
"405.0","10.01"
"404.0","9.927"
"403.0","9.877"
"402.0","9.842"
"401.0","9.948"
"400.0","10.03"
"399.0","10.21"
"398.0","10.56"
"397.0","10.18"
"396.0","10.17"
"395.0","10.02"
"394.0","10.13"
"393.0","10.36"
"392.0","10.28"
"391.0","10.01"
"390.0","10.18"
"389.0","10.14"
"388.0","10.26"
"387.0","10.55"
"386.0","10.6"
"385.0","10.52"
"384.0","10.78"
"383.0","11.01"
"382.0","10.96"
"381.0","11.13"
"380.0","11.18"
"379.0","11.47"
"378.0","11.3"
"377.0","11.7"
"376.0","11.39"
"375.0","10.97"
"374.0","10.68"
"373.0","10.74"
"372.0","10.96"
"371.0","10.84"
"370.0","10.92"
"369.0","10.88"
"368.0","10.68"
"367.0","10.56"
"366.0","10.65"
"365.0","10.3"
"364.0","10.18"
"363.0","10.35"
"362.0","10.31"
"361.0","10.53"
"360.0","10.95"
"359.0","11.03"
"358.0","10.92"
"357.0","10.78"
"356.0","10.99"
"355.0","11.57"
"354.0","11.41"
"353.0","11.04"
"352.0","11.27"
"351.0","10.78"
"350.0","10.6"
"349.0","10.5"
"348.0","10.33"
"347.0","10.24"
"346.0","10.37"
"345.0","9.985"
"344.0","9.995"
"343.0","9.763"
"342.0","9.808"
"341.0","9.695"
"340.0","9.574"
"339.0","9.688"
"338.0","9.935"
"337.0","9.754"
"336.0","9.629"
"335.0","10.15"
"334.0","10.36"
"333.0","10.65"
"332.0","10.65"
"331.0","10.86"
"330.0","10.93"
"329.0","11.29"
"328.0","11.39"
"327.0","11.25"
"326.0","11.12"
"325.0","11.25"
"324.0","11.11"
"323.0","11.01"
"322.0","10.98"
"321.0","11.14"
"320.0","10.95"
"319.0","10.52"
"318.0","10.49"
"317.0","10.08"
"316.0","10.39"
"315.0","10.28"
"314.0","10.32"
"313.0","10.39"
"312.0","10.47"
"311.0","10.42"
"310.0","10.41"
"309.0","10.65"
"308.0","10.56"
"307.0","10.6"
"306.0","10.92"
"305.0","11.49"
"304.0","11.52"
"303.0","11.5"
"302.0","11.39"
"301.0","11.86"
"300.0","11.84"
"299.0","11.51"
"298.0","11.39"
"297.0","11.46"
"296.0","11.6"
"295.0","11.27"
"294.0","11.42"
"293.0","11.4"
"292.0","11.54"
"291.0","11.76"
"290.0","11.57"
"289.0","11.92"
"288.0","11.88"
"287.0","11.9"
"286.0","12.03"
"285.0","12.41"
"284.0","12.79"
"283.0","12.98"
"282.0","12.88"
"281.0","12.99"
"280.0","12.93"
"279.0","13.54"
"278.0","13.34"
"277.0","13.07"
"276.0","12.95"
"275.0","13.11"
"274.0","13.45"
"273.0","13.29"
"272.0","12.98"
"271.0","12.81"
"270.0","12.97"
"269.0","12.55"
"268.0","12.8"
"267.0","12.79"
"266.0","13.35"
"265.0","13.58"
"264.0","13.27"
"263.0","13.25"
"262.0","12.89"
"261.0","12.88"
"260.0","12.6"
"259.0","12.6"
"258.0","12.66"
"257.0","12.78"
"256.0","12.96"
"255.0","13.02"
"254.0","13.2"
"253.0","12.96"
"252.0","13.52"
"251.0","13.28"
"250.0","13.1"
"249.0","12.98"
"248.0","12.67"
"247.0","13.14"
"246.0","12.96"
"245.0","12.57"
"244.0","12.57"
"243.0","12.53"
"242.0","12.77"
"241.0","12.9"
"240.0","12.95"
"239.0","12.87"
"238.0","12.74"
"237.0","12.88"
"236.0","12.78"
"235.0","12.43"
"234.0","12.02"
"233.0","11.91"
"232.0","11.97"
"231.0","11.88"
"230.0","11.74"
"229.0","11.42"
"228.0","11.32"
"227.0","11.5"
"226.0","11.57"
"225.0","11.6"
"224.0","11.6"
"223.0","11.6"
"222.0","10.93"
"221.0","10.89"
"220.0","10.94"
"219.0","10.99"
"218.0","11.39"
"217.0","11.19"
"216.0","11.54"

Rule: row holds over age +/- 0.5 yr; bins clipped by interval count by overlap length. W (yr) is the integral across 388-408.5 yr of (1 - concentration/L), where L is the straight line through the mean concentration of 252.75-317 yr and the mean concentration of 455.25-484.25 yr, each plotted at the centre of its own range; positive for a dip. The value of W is 2.80 yr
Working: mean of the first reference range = 12.1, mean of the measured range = 10.1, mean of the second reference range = 11.4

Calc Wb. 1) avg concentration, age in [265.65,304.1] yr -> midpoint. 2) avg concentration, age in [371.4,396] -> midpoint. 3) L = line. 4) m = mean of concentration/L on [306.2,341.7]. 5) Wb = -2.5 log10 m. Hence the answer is 0.11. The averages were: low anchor 12.3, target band 10.5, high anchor 10.7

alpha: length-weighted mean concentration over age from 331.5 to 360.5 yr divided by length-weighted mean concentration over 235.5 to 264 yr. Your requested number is 0.81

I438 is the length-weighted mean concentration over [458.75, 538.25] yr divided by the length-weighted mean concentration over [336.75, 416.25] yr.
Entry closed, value 1.21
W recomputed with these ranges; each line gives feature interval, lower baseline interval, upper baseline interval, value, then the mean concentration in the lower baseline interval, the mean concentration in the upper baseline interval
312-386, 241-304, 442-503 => 9.0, 12.6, 11.5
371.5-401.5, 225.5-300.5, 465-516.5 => 4.1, 12.5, 12.1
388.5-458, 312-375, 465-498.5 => 7.1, 10.6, 11.7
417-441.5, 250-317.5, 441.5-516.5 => 4.3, 12.1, 11.7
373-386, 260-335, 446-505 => 0.7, 11.7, 11.5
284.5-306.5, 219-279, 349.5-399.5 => 0.5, 12.6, 10.7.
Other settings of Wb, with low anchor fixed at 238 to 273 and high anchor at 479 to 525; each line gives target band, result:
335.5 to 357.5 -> 0.23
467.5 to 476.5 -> 0.13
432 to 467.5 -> 0.19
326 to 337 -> 0.20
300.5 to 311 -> 0.17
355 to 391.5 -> 0.19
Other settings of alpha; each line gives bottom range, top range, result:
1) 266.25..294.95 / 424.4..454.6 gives 0.81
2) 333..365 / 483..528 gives 1.23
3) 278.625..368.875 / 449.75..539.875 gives 1.14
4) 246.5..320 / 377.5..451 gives 0.84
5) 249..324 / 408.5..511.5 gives 0.91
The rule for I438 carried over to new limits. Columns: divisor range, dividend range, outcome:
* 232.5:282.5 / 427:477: 0.83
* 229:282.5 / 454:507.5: 0.91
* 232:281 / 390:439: 0.76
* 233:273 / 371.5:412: 0.81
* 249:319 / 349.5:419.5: 0.86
